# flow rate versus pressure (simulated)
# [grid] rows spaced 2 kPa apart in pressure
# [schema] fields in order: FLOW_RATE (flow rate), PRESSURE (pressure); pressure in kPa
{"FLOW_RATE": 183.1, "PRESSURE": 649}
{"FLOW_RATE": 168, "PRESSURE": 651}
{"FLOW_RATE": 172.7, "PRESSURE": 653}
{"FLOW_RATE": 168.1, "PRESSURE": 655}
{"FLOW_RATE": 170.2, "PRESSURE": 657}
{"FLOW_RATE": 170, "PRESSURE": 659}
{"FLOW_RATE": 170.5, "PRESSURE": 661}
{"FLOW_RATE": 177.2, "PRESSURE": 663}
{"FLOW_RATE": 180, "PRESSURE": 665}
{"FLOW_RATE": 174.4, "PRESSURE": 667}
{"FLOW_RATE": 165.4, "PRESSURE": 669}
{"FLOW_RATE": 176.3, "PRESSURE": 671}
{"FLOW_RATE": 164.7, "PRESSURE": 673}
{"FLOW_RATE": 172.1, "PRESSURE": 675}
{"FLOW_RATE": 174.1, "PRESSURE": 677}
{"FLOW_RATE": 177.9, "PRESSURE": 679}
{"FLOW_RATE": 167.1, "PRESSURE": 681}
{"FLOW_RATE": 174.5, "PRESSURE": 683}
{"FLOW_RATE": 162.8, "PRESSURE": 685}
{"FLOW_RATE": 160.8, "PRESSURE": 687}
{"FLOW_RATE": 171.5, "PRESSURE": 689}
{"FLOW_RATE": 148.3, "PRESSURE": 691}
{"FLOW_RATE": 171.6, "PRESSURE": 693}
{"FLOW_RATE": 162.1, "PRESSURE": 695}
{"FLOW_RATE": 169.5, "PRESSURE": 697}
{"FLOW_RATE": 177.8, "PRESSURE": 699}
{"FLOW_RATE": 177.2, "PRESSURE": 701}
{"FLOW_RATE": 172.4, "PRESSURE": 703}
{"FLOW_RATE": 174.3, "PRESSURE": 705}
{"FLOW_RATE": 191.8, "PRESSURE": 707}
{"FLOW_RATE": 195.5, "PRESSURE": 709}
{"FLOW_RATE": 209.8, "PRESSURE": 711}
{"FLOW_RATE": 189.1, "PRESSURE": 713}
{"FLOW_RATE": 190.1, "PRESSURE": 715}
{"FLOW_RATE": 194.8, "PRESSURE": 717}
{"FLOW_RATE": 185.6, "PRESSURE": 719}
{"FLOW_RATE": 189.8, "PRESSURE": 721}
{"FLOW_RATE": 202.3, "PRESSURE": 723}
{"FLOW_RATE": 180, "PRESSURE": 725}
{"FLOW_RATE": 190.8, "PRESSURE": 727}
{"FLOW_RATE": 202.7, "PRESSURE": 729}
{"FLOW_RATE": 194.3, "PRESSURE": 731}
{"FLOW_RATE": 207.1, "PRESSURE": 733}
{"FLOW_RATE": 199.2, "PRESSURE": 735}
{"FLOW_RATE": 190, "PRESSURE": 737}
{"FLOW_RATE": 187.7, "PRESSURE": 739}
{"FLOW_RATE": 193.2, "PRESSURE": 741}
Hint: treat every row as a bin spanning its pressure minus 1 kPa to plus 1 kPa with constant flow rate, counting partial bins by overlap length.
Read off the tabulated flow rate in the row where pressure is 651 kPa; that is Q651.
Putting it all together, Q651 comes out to 168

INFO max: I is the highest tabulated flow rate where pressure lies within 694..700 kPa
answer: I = 177.8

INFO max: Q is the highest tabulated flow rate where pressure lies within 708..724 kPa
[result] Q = 209.8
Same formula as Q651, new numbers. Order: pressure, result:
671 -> 176.3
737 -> 190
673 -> 164.7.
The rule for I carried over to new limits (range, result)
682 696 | 174.5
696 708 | 191.8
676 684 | 177.9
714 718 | 194.8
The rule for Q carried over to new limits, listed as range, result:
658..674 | 180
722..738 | 207.1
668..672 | 176.3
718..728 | 202.3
